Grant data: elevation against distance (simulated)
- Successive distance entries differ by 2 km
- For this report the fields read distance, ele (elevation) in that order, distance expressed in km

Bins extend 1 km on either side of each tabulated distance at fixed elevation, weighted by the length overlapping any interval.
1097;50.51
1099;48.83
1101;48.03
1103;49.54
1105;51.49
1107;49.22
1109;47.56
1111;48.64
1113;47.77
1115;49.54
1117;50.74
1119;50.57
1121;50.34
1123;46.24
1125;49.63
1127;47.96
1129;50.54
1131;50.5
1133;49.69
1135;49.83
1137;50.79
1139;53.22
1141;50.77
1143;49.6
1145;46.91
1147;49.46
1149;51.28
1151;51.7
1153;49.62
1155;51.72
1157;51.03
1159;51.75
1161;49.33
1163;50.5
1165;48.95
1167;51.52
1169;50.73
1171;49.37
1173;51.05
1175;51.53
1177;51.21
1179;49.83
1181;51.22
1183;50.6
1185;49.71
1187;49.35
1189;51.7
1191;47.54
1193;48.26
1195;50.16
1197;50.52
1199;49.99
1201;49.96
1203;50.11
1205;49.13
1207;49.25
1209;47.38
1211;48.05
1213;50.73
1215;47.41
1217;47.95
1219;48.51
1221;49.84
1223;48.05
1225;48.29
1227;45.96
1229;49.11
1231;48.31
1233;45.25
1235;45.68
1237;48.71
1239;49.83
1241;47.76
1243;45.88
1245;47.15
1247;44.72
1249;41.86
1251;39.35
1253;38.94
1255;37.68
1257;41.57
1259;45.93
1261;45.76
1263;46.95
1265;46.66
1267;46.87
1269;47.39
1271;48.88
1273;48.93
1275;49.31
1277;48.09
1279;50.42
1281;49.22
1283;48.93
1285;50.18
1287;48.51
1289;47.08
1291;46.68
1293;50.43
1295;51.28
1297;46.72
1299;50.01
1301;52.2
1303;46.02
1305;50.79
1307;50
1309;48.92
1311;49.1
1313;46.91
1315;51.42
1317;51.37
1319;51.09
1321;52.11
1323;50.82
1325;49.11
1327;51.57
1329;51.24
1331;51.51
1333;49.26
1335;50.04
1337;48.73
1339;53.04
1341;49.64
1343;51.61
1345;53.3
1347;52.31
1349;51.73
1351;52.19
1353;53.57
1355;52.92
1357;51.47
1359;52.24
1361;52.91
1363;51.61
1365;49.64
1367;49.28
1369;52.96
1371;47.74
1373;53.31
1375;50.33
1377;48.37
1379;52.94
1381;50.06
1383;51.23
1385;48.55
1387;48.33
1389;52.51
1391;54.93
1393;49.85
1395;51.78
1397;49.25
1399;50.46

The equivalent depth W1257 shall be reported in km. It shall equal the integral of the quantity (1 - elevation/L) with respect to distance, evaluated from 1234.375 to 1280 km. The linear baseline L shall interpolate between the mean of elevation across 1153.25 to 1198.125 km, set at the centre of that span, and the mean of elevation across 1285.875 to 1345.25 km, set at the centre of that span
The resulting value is 3.9 km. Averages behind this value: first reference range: 50.3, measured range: 45.8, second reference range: 50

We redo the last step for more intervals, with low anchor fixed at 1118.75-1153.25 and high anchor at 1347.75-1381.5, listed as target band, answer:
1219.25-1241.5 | 1.15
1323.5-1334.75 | 0.14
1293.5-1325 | 0.70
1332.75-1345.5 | 0.11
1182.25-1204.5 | 0.22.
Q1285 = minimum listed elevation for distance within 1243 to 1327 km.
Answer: 37.68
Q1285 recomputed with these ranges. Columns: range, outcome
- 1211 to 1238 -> 45.25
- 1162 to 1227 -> 45.96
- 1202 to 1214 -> 47.38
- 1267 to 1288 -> 46.87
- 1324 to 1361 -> 48.73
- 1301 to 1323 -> 46.02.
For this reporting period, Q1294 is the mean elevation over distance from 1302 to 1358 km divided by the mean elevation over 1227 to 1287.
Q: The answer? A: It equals 1.09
